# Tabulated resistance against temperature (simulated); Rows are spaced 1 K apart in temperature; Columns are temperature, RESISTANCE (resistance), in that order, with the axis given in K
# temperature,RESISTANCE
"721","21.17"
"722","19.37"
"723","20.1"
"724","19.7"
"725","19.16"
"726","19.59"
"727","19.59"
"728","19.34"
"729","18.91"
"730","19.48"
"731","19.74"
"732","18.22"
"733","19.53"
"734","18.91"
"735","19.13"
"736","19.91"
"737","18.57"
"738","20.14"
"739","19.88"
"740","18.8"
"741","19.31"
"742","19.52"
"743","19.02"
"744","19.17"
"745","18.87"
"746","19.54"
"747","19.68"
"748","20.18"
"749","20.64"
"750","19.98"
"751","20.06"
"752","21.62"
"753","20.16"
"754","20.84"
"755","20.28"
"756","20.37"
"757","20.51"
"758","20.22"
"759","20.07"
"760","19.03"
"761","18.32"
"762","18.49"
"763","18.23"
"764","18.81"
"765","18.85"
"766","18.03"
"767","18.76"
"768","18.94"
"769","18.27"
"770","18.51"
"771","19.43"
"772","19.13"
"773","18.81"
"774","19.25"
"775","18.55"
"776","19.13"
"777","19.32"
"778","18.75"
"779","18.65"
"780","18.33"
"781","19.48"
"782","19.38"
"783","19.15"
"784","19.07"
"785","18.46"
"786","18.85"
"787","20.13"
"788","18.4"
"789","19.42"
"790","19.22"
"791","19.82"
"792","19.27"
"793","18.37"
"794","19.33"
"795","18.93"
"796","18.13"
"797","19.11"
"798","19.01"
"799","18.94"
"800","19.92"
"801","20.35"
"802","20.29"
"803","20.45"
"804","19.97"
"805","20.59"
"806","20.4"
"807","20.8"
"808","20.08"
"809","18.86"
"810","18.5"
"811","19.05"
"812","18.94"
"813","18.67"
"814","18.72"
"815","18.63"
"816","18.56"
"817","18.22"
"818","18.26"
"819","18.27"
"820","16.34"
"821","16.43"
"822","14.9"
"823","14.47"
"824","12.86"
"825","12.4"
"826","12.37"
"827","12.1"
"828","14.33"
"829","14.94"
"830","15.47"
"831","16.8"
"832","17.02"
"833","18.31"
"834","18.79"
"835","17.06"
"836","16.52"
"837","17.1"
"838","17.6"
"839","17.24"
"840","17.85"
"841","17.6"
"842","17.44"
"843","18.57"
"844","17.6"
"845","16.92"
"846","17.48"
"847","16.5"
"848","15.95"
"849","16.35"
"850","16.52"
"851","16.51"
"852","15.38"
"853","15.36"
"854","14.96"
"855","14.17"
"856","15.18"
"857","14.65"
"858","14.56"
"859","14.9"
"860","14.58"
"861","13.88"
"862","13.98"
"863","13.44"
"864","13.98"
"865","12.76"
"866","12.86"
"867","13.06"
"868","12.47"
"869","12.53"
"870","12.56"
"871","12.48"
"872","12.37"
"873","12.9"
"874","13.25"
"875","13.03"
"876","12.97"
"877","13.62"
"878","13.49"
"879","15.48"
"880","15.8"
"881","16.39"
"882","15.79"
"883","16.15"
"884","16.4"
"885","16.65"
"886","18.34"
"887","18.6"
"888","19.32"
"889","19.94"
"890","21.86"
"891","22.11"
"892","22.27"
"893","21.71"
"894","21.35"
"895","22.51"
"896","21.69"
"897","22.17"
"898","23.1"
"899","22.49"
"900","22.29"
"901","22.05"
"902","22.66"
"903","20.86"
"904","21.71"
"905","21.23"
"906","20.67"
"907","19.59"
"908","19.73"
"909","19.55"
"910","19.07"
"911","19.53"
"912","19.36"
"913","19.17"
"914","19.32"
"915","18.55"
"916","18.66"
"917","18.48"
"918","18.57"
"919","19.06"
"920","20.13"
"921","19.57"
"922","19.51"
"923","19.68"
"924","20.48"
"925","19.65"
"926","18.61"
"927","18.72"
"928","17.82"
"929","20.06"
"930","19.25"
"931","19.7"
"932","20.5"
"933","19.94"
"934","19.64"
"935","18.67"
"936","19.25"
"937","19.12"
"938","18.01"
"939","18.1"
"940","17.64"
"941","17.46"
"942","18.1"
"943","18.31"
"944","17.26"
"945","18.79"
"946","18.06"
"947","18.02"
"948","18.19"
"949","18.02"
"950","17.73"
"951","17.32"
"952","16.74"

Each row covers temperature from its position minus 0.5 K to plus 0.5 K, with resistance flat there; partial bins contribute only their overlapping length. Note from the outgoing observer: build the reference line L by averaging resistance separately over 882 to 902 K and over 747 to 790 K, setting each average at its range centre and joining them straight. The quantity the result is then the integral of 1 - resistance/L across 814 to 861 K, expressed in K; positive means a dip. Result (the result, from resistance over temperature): 8.9 K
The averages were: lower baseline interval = 19.3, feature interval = 16.2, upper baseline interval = 20.5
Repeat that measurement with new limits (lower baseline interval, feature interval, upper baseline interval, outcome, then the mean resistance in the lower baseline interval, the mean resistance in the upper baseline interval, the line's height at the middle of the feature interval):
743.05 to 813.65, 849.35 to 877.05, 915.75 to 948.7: 7.5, 19.4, 18.9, 19.1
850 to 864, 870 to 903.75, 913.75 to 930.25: -2.6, 14.8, 19.2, 16.8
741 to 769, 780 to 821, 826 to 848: -2.6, 19.5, 16.7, 18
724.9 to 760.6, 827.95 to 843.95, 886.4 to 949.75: 2.1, 19.7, 19.8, 19.7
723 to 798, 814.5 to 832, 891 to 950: 3.4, 19.3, 19.7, 19.5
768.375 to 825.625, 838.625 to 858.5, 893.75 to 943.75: 2.9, 18.6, 19.8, 19.1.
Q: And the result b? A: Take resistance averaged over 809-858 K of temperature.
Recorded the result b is 16.5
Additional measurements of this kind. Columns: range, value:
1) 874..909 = 19.2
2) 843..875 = 14.6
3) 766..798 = 19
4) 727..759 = 19.7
